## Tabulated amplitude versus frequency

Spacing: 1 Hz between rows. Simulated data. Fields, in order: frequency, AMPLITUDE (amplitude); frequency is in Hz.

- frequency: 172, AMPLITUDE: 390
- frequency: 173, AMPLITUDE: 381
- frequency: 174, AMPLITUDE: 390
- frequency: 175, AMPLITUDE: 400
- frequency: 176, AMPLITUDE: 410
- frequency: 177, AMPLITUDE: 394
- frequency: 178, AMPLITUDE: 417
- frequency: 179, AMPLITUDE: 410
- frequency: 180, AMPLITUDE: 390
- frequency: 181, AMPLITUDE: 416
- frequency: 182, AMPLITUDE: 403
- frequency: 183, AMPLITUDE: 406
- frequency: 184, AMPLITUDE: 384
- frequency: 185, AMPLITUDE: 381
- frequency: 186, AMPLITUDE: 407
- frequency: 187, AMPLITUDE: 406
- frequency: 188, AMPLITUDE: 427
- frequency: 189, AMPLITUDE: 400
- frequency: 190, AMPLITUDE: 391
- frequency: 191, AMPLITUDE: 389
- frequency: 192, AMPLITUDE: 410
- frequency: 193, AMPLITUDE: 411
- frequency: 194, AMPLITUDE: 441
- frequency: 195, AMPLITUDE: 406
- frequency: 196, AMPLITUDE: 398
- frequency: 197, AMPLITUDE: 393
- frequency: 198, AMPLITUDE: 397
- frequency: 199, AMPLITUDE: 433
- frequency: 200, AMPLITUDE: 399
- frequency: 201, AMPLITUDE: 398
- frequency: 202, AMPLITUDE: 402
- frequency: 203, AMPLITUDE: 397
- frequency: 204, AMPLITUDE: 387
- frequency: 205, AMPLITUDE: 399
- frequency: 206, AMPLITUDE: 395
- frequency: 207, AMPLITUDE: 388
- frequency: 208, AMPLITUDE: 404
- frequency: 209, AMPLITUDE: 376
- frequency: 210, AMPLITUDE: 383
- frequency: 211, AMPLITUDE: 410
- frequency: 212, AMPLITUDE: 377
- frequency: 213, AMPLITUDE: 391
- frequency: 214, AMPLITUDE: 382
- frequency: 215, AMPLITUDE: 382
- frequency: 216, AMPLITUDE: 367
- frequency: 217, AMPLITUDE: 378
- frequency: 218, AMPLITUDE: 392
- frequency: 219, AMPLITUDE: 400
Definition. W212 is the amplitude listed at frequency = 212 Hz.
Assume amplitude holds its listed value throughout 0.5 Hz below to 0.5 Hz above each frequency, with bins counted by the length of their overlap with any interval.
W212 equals 377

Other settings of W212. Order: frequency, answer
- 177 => 394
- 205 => 399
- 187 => 406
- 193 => 411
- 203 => 397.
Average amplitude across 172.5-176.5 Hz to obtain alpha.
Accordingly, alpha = 395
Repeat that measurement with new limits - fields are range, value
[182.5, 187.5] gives 397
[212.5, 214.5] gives 386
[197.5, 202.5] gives 406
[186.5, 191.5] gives 403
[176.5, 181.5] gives 405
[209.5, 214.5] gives 389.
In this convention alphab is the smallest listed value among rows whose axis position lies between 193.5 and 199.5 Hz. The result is 393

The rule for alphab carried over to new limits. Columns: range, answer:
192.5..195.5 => 406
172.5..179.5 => 381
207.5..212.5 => 376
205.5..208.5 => 388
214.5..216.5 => 367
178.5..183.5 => 390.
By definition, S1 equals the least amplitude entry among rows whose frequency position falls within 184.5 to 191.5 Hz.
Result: 381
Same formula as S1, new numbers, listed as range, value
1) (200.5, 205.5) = 387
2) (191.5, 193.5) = 410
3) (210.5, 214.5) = 377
